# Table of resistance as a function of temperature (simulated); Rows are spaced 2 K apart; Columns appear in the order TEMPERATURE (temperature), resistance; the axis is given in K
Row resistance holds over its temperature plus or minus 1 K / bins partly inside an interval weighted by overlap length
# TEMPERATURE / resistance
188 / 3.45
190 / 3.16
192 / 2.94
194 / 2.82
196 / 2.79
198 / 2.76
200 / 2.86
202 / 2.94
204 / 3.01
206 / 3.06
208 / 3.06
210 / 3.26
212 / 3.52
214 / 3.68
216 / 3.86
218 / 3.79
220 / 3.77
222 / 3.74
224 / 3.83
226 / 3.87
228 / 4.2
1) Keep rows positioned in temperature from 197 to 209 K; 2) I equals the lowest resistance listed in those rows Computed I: 2.76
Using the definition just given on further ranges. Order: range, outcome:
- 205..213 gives 3.06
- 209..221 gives 3.26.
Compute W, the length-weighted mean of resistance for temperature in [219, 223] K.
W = 3.75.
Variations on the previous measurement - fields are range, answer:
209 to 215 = 3.49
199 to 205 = 2.94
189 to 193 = 3.05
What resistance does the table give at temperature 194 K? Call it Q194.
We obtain 2.82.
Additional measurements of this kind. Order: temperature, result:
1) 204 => 3.01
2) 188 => 3.45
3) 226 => 3.87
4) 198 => 2.76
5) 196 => 2.79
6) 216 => 3.86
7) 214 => 3.68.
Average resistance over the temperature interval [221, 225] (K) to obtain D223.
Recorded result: 3.79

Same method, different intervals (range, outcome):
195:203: 2.84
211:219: 3.71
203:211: 3.1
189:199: 2.89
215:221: 3.81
